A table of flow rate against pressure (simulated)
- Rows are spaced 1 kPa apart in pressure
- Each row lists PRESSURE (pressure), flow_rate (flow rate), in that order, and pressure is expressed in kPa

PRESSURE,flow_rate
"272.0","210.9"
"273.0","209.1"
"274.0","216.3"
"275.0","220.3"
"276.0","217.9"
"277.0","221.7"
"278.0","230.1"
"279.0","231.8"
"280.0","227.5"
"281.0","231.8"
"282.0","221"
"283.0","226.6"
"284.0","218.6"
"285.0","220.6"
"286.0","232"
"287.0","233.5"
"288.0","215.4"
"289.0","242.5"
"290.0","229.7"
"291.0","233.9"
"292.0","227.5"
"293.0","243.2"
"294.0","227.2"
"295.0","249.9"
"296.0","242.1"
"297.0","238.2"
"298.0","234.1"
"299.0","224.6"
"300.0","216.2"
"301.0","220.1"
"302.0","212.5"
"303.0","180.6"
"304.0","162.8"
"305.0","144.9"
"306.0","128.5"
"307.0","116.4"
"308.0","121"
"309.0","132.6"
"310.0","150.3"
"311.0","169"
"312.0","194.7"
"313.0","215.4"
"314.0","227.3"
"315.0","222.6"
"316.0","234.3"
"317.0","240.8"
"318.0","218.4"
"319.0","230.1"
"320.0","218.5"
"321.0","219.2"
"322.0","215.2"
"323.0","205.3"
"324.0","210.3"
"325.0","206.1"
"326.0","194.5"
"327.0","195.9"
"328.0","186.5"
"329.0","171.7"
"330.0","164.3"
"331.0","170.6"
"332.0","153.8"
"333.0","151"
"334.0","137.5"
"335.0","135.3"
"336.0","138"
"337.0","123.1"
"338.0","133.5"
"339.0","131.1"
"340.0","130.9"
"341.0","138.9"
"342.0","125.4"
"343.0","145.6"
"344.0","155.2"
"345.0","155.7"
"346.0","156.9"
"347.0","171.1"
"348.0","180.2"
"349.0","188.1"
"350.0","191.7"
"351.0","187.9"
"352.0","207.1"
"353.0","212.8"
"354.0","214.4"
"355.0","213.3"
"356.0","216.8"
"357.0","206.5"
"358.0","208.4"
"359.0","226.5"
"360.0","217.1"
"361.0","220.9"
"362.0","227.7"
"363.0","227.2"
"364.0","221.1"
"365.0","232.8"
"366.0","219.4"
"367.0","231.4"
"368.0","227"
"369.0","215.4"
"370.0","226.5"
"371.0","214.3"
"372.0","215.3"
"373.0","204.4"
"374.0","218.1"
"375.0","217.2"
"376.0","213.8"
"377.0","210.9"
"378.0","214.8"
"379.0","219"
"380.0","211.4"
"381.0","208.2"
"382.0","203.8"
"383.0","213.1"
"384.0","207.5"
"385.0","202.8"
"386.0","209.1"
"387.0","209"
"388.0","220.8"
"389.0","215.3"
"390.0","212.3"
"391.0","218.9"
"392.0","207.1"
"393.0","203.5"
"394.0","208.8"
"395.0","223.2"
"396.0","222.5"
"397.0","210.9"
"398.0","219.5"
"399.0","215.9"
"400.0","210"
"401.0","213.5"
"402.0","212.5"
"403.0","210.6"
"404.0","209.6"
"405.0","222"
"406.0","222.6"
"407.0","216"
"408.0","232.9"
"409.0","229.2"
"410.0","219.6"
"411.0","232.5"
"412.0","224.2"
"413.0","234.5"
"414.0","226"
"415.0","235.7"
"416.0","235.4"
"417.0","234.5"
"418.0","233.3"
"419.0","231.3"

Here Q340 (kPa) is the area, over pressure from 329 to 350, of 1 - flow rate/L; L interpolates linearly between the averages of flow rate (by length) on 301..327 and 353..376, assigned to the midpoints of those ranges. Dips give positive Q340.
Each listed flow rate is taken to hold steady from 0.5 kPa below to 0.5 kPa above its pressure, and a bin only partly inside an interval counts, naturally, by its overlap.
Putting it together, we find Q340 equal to 5.6 kPa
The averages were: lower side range 192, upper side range 219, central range 151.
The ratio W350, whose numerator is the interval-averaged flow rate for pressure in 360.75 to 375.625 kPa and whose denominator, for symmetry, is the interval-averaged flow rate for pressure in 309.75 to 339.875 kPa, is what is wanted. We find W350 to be 1.20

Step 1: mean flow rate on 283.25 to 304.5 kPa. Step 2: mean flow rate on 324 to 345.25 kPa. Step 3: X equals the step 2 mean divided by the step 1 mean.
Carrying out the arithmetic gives 0.7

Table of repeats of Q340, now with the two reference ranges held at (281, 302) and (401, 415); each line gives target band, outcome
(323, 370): 8.6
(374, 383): 0.5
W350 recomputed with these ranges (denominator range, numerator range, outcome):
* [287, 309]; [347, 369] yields 1.04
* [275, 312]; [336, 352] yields 0.75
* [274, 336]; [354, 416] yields 1.07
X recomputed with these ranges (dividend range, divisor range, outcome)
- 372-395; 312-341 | 1.15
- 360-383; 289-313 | 1.11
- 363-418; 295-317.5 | 1.13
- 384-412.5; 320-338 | 1.23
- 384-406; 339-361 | 1.17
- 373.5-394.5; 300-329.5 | 1.10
